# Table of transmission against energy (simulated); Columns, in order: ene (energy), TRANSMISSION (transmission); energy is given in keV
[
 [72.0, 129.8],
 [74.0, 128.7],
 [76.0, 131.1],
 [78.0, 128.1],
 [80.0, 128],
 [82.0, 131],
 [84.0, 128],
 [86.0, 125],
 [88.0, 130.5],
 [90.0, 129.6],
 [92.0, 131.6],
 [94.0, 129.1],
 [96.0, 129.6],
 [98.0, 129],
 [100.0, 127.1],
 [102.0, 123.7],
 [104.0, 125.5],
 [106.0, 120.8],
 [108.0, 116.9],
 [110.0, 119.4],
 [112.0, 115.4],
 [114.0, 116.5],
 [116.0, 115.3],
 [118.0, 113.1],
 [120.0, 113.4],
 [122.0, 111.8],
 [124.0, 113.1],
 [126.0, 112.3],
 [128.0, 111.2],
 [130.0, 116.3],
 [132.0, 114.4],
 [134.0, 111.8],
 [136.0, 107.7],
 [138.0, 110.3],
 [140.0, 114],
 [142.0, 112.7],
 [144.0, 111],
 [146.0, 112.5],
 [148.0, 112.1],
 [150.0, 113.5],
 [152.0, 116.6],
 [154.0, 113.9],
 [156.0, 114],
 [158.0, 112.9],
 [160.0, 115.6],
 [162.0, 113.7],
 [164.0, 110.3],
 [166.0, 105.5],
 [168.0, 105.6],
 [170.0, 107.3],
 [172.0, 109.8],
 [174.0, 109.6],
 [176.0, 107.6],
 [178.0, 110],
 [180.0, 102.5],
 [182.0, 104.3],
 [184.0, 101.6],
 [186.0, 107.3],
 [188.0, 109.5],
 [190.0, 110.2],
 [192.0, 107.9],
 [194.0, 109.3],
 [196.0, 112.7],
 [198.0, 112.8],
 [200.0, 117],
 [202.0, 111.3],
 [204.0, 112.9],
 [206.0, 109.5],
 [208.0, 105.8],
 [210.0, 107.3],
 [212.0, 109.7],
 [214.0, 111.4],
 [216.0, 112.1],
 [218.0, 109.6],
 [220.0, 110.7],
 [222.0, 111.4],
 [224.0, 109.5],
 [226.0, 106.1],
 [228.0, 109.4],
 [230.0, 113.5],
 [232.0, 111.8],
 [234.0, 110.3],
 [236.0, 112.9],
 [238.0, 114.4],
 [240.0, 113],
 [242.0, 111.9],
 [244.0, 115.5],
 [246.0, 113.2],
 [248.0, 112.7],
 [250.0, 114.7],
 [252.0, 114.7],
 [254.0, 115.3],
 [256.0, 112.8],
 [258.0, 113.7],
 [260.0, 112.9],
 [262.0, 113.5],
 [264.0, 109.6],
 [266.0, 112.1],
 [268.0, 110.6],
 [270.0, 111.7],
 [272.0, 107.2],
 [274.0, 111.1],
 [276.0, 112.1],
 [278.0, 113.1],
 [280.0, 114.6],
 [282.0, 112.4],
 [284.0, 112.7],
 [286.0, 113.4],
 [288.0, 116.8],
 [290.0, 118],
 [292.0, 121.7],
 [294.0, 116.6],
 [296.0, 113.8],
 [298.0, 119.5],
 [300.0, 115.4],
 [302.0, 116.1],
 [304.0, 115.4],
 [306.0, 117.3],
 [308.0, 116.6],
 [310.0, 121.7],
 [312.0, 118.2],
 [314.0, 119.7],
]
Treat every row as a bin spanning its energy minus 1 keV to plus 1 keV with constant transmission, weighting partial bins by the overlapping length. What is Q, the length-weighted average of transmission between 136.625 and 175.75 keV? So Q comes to 112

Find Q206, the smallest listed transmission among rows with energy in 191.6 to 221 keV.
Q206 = 105.8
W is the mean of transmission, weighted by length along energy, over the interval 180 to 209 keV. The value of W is 109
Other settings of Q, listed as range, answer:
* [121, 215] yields 111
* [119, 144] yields 112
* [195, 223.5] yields 111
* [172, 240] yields 110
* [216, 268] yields 112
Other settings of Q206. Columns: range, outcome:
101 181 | 102.5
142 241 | 101.6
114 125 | 111.8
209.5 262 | 106.1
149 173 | 105.5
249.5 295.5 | 107.2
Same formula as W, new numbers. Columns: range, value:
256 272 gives 112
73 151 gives 120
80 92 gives 129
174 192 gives 107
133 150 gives 112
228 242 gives 112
